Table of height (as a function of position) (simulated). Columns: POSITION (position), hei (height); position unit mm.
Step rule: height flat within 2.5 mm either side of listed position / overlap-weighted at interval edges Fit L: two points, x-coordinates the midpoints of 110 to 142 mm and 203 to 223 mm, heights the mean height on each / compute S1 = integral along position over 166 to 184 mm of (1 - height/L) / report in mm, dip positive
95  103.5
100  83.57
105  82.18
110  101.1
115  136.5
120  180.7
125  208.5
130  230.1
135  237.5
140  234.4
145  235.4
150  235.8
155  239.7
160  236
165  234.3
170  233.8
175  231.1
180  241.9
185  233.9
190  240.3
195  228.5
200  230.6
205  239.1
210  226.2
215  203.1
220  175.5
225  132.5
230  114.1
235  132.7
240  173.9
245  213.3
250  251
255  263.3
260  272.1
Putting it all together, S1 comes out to -2.9 mm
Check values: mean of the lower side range 196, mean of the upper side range 208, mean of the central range 235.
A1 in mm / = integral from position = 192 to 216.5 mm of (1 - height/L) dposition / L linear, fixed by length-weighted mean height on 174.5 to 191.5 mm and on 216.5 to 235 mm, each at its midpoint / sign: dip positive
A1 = -4.8 mm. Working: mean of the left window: 237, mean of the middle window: 227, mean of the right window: 143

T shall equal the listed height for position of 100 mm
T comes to 83.57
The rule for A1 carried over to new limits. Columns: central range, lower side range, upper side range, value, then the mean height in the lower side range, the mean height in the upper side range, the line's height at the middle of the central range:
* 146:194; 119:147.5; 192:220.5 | -3.1 mm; 223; 220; 222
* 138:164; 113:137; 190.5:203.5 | -3.1 mm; 199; 232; 211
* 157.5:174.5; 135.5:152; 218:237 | -2.0 mm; 235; 138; 210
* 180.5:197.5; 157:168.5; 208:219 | -1.0 mm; 235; 209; 222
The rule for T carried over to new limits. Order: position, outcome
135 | 237.5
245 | 213.3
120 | 180.7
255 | 263.3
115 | 136.5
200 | 230.6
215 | 203.1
